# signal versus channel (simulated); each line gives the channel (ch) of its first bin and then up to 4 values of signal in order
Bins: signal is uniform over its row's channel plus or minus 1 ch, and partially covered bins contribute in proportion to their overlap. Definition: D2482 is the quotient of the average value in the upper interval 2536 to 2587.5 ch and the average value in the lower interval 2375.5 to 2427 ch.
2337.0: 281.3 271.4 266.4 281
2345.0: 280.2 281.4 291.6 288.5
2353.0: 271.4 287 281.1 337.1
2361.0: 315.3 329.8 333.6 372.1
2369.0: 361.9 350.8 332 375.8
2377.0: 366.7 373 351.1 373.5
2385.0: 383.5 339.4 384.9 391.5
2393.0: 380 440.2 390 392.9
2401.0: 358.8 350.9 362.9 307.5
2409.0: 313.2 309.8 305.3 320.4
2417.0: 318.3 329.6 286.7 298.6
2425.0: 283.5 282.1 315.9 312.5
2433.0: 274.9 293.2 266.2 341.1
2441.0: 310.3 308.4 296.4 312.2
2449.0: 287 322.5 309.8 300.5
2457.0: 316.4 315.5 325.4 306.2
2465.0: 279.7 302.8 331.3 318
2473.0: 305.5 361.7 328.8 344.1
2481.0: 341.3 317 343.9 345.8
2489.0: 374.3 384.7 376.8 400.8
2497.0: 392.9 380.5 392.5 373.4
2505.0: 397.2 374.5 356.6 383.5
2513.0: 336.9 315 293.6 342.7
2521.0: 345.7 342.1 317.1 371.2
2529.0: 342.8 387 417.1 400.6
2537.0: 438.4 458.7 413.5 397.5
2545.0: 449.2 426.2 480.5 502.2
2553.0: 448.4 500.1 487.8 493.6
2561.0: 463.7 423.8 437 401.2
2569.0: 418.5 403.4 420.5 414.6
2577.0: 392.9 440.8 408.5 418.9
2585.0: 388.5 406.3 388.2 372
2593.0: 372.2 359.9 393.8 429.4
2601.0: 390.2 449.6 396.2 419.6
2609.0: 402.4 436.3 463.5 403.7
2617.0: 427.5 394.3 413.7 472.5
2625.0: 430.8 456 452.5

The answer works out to 1.26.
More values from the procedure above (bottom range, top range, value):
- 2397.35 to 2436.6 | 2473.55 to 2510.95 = 1.15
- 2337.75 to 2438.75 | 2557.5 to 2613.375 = 1.27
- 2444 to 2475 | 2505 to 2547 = 1.21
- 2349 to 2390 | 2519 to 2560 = 1.24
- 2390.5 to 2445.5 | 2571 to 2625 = 1.26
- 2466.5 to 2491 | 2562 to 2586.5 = 1.23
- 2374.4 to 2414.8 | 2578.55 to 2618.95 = 1.13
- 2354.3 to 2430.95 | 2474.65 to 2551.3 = 1.10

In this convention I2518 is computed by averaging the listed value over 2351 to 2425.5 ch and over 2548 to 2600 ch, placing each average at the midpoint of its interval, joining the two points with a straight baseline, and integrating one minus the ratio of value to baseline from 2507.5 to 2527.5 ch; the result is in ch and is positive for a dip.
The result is 3.0 ch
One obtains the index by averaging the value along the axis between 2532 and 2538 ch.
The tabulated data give 419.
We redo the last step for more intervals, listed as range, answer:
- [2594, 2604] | 405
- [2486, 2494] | 370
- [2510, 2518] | 332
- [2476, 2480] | 336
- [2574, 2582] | 414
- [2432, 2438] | 278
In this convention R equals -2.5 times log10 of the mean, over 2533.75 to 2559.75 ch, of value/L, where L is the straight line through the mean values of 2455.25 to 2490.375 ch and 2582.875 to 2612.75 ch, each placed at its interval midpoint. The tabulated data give -0.21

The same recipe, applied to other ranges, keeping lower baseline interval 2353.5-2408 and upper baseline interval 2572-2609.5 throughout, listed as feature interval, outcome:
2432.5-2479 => 0.199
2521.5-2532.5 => 0.100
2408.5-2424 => 0.173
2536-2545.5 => -0.102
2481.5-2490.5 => 0.097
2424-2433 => 0.232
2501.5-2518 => 0.088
